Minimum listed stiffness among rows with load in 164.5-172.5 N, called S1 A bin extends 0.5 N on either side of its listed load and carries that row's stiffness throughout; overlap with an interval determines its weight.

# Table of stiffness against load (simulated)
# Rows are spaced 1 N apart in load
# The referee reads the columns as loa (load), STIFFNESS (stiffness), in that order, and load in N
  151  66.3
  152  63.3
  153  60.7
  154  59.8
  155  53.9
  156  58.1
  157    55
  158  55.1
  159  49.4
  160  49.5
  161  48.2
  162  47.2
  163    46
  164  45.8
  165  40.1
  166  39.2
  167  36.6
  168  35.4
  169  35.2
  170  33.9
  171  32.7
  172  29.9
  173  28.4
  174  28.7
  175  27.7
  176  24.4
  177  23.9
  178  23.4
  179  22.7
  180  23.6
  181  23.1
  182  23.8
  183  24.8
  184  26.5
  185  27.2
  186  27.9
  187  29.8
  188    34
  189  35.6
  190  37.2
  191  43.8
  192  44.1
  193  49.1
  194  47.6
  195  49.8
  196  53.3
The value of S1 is 29.9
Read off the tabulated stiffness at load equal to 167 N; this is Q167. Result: 36.6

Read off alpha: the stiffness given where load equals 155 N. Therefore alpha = 53.9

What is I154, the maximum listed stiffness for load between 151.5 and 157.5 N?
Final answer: 63.3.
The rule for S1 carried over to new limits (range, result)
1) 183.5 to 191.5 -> 26.5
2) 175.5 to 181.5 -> 22.7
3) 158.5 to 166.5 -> 39.2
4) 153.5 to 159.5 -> 49.4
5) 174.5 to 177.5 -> 23.9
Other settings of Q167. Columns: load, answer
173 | 28.4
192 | 44.1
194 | 47.6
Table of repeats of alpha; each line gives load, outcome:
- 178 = 23.4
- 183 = 24.8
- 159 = 49.4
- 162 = 47.2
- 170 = 33.9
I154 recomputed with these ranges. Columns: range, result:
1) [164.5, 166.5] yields 40.1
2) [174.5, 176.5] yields 27.7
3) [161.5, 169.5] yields 47.2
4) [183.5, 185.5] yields 27.2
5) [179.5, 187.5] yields 29.8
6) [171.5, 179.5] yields 29.9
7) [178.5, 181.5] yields 23.6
